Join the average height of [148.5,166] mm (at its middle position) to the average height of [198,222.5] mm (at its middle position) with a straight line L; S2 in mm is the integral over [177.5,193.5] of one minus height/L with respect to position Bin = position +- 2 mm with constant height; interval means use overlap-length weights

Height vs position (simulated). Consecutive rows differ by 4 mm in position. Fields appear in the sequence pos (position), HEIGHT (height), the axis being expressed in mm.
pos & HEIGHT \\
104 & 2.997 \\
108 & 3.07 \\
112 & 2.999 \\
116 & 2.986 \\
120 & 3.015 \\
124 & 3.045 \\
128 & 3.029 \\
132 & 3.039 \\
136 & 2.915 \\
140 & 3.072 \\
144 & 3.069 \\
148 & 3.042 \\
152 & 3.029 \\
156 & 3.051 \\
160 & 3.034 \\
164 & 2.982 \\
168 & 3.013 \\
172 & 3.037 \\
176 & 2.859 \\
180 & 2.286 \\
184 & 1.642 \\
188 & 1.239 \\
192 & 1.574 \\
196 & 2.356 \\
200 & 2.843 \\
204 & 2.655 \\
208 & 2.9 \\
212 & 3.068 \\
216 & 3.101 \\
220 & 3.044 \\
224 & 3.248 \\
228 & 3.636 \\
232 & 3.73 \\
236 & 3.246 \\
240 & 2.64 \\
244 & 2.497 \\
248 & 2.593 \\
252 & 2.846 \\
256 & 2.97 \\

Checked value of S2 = 6.7 mm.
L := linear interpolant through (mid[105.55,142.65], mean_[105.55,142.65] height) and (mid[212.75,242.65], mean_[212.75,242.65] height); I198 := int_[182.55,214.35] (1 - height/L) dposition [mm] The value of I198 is 8.62 mm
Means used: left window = 3.02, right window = 3.21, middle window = 2.3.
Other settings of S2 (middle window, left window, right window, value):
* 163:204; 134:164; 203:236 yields 9.5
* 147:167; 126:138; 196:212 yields -0.7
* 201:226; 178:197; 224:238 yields -1.8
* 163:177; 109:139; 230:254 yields 0.0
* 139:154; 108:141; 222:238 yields 0.3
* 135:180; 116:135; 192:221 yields -1.0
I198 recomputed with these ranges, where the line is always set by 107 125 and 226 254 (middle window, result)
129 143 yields 0.0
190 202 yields 3.0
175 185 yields 2.5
